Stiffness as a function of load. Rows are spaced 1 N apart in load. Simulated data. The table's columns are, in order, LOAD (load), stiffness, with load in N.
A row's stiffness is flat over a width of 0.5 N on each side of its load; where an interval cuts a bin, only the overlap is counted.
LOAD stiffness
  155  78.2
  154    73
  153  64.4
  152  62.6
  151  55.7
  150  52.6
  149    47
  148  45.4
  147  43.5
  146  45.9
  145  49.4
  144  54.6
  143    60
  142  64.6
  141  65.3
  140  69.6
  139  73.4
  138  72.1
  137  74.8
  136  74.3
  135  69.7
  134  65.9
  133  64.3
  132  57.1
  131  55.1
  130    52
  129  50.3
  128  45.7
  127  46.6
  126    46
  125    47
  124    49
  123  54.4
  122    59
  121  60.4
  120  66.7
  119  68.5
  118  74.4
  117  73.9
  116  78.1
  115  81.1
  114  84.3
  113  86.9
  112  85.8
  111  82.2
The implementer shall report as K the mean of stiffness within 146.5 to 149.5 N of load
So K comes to 45.3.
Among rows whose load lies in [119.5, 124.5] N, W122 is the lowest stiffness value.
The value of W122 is 49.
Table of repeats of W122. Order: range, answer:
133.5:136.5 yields 65.9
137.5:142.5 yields 64.6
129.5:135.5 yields 52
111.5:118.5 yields 73.9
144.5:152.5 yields 43.5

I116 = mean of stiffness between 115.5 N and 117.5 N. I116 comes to 76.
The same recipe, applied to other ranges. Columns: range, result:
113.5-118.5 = 78.4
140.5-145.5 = 58.8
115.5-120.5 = 72.3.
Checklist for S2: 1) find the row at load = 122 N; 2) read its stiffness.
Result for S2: 59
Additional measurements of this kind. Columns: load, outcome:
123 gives 54.4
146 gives 45.9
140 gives 69.6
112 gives 85.8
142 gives 64.6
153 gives 64.4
